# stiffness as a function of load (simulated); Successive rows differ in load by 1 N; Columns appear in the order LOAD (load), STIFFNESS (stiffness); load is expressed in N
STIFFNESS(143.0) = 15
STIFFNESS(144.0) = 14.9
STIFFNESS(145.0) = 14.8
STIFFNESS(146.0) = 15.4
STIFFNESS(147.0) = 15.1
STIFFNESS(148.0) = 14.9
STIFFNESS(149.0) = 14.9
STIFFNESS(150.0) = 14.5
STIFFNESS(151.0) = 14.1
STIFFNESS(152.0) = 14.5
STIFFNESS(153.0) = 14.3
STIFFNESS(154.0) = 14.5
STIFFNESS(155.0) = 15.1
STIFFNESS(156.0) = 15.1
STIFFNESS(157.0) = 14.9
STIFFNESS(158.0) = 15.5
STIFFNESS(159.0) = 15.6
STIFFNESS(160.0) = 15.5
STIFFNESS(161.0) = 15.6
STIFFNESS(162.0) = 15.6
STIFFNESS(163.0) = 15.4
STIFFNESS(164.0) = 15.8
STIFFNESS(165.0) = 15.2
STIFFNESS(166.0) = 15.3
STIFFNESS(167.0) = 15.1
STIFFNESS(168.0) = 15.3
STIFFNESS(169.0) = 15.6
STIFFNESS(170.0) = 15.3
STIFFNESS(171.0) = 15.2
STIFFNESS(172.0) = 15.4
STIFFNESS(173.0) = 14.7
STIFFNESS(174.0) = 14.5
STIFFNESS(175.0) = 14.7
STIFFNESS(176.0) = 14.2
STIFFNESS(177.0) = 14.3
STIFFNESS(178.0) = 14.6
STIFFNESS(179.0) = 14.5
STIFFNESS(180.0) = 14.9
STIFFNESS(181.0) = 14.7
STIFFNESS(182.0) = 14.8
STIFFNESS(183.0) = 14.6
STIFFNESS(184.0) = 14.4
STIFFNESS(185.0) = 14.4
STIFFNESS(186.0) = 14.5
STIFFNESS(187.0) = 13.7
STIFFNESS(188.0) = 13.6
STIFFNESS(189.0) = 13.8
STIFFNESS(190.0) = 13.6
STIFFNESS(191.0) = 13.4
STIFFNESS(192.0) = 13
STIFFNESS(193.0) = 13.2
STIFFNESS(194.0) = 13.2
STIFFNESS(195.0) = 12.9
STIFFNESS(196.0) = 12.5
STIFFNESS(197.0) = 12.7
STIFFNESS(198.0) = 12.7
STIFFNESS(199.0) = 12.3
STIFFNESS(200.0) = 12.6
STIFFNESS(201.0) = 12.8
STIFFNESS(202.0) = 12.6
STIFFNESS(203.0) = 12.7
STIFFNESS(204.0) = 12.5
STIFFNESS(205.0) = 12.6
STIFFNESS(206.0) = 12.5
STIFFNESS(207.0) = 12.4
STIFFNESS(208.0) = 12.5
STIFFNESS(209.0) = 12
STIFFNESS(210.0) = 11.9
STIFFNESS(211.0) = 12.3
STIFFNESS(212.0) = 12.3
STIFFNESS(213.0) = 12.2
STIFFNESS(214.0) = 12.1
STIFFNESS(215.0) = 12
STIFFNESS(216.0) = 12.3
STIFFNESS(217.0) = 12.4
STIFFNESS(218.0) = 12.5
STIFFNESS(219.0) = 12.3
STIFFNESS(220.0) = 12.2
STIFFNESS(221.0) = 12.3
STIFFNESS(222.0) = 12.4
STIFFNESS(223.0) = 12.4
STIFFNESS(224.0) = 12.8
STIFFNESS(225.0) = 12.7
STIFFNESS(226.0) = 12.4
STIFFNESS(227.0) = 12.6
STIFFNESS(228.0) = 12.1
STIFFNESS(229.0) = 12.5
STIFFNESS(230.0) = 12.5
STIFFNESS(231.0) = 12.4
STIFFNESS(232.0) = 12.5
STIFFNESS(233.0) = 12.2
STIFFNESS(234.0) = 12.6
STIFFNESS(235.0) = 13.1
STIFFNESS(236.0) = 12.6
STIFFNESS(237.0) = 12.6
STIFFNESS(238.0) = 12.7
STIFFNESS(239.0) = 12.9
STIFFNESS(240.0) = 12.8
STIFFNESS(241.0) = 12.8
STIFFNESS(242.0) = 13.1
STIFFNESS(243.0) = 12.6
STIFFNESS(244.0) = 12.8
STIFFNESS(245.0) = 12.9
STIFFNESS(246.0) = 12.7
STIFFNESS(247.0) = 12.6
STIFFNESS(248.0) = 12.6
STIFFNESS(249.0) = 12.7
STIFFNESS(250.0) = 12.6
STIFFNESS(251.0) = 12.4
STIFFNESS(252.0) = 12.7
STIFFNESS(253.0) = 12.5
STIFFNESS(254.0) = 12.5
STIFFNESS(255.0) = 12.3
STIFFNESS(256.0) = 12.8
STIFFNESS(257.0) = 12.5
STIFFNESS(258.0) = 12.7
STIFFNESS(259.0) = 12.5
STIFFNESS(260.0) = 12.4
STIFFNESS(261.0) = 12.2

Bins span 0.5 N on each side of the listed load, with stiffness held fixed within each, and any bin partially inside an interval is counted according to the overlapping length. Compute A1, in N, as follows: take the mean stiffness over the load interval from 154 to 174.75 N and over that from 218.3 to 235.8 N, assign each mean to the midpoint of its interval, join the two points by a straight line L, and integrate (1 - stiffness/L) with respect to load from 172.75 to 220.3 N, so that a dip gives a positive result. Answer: 2.2 N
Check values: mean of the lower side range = 15.3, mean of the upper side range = 12.5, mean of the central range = 13.2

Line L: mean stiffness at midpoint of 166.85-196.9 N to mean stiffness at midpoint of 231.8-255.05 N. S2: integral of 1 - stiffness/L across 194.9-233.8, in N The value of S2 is 2.9 N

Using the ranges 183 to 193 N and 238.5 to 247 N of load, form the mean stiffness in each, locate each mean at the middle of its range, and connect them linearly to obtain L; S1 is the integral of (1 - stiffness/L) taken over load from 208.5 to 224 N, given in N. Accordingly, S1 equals 1.2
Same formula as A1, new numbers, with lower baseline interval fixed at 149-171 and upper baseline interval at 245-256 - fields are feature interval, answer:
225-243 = 0.6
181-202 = 1.2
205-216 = 1.2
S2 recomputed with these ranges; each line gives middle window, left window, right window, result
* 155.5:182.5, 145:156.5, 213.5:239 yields -1.7 N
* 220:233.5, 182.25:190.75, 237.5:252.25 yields 0.7 N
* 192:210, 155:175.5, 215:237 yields 1.3 N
